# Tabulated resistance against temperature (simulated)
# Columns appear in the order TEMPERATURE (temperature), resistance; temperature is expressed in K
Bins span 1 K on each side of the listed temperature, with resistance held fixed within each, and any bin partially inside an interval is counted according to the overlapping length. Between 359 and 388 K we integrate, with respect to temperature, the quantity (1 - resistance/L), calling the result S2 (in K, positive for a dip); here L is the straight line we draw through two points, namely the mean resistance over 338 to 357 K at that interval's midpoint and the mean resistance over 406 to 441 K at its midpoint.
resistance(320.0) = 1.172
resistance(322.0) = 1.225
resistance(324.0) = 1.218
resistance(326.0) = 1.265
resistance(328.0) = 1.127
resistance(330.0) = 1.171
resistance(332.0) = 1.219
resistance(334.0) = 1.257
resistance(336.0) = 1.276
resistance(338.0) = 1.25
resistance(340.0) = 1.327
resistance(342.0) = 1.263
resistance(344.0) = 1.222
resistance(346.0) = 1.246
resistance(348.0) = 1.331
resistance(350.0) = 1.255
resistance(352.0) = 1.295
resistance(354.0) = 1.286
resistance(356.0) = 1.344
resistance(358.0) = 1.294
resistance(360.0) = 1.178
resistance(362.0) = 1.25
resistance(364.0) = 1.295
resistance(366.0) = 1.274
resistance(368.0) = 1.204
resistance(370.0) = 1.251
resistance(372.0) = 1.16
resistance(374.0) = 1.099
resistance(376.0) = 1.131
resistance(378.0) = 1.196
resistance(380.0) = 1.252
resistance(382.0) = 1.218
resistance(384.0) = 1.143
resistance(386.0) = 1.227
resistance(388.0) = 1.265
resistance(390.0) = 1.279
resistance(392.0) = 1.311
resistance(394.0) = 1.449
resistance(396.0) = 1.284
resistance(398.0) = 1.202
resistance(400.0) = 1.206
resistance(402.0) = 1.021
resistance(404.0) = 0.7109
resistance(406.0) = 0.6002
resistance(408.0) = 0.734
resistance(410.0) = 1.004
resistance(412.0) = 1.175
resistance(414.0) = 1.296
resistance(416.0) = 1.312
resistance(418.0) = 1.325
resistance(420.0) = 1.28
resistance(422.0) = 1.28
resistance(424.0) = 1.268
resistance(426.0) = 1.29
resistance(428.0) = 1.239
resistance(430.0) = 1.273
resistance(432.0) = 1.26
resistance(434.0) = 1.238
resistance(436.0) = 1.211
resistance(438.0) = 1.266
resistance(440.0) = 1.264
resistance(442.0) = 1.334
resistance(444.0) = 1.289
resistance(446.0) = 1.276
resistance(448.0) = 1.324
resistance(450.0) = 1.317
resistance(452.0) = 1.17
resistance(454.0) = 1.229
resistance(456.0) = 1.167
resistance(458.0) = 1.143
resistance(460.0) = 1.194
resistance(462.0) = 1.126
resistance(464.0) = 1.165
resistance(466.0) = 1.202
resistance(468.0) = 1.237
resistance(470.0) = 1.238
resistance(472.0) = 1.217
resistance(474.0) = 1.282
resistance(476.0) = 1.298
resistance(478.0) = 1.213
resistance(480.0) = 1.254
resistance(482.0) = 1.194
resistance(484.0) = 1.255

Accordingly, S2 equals 1.1 K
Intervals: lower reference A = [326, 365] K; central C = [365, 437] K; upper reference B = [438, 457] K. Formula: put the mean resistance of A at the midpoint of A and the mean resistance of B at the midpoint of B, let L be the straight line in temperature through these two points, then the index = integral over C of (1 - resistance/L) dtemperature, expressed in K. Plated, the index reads 4.3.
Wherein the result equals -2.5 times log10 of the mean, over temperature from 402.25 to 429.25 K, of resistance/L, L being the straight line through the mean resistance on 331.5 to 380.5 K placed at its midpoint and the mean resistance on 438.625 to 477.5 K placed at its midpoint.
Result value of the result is 0.11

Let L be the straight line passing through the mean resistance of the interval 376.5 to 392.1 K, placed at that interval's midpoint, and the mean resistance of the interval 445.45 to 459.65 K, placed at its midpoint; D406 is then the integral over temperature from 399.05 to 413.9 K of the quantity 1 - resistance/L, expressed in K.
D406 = 3.5 K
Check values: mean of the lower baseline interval 1.23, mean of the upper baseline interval 1.23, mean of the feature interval 0.943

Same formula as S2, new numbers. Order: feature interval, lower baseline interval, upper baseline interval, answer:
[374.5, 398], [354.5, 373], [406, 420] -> -1.16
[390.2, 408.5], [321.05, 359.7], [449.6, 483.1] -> 2.36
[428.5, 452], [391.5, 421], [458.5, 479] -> -1.97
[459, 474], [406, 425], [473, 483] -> 0.35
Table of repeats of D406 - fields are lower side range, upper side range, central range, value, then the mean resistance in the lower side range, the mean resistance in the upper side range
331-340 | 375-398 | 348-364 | -0.28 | 1.26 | 1.25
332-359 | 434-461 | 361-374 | 0.44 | 1.28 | 1.24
